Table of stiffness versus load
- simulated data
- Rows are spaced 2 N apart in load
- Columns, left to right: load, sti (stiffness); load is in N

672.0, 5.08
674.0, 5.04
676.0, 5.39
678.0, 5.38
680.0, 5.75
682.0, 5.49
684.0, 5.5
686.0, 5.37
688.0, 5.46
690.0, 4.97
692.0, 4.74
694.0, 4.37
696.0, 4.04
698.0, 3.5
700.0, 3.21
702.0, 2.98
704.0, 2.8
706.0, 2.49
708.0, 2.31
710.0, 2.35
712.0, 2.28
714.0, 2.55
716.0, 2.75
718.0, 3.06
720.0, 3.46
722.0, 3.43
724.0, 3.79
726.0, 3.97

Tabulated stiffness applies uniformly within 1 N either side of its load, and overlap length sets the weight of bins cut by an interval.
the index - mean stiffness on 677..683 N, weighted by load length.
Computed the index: 5.54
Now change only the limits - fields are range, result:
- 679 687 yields 5.53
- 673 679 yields 5.27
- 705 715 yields 2.4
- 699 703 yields 3.09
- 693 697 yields 4.21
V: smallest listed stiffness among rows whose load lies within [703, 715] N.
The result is 2.28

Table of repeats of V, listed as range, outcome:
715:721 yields 2.75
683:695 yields 4.37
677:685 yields 5.38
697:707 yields 2.49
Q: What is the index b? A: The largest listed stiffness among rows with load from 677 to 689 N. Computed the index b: 5.75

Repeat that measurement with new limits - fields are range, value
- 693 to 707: 4.37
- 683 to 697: 5.5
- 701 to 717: 2.98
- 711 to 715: 2.55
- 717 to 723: 3.46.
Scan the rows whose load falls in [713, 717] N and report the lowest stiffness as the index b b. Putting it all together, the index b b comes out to 2.55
